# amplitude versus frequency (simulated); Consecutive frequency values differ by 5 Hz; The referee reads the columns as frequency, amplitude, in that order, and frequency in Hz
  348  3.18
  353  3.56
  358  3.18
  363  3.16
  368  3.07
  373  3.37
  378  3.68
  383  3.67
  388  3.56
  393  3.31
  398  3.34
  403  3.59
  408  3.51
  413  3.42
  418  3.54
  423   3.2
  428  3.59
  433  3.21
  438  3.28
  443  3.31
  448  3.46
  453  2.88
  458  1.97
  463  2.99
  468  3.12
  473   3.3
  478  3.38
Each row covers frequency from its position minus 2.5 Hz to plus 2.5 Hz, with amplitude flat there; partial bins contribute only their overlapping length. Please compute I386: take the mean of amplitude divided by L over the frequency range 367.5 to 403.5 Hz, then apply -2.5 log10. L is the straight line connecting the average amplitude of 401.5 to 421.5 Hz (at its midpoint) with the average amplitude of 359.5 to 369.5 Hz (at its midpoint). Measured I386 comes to -0.06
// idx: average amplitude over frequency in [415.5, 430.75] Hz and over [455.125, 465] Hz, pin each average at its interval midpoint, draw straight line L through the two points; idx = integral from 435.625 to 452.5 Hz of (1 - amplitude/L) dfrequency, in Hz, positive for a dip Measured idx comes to -2.42 Hz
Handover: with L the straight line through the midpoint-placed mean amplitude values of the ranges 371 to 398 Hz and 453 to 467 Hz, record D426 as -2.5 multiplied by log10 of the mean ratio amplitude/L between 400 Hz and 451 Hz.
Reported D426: -0.13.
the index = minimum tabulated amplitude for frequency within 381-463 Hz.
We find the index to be 1.97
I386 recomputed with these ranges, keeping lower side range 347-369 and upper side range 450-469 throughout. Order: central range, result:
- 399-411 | -0.171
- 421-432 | -0.168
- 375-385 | -0.169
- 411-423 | -0.164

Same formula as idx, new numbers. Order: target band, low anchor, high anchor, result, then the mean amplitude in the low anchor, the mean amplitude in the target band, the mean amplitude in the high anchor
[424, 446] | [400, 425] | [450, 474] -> -1.2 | 3.45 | 3.34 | 2.84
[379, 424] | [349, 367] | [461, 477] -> -3.4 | 3.27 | 3.48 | 3.16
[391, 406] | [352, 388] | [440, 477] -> -0.7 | 3.39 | 3.42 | 3.02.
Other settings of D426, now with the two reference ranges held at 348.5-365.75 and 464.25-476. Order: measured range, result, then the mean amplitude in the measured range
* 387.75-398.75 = -0.04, 3.38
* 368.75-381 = -0.06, 3.47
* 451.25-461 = 0.31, 2.42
